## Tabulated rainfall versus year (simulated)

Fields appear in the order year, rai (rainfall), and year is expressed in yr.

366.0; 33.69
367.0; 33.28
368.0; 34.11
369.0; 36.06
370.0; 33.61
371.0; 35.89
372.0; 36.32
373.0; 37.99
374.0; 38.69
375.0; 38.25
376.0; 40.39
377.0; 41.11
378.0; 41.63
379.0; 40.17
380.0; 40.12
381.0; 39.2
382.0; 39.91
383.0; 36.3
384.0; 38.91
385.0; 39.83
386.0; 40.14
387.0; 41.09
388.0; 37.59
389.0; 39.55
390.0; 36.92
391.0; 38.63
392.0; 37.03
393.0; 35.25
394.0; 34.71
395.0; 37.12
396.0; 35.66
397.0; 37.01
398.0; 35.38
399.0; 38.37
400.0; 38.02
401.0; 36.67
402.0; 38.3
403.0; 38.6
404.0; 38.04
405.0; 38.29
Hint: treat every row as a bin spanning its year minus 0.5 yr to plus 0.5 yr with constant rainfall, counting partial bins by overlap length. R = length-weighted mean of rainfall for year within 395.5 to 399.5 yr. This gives 36.6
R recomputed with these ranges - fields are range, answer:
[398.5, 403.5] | 38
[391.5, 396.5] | 36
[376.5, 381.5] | 40.4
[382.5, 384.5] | 37.6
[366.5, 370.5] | 34.3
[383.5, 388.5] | 39.5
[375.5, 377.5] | 40.8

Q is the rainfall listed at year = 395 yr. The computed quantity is 37.12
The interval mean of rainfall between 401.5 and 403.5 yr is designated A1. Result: 38.5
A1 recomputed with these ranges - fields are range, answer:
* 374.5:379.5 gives 40.3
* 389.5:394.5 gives 36.5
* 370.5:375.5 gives 37.4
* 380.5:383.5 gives 38.5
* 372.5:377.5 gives 39.3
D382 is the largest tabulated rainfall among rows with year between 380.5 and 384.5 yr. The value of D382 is 39.91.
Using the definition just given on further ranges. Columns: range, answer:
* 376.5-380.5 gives 41.63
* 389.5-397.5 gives 38.63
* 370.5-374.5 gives 38.69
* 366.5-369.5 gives 36.06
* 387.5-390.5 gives 39.55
